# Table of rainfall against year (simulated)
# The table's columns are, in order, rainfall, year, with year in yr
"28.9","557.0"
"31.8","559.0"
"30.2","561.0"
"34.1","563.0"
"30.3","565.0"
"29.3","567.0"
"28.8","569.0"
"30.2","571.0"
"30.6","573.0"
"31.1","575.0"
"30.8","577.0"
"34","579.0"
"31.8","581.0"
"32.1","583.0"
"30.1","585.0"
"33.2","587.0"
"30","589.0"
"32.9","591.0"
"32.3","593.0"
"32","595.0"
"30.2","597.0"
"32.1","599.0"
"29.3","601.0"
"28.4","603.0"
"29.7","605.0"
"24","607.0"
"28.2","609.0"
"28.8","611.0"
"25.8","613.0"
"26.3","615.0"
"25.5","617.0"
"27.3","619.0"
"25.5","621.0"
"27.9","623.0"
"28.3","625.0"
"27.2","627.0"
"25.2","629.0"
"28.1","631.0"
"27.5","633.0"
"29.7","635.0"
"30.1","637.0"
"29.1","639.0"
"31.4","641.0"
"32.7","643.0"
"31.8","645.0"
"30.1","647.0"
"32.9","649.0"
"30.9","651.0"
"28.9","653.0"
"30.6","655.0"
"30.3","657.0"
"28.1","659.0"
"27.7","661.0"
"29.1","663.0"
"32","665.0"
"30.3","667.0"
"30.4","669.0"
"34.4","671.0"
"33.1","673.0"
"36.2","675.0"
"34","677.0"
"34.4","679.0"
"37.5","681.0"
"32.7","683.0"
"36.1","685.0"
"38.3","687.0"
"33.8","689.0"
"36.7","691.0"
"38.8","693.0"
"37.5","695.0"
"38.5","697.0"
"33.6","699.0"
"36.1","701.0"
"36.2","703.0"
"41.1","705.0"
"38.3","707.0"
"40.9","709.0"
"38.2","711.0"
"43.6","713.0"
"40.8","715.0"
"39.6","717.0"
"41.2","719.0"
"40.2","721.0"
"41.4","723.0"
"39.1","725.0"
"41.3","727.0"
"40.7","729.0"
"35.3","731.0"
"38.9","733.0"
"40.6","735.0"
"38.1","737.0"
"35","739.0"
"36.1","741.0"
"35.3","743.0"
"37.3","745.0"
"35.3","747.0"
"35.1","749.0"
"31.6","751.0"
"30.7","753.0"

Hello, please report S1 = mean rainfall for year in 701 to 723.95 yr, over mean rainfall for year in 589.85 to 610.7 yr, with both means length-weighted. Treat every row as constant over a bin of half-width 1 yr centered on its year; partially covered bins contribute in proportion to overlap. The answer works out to 1.34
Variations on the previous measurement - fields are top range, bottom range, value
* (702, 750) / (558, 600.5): 1.24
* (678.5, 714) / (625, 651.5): 1.26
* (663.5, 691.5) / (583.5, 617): 1.16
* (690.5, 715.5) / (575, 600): 1.21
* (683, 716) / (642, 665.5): 1.25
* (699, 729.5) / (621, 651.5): 1.35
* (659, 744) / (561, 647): 1.24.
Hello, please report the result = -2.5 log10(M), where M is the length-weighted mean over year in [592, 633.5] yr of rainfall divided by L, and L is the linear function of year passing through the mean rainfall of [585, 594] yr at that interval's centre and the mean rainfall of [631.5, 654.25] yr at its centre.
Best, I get 0.12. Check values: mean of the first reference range 31.9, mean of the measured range 28.1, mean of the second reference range 30.4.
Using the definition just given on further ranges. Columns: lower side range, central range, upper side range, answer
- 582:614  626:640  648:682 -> 0.10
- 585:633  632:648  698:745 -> 0.04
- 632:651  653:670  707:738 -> 0.11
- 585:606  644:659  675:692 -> 0.11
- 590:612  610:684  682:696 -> 0.11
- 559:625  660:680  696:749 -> 0.09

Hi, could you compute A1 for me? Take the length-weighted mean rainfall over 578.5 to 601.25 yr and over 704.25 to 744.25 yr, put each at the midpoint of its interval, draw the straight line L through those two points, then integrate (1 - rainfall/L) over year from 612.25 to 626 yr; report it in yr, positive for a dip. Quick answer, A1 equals 2.75 yr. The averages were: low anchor 31.7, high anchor 39.3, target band 26.7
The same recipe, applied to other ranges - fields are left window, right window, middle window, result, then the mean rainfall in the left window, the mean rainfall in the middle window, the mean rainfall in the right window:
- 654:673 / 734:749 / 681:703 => -2.37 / 30.5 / 36.3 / 36.7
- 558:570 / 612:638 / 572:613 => -1.87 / 30.8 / 30.5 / 27.3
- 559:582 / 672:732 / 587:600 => 0.21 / 31.1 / 31.7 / 37.8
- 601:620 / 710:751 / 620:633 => 0.75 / 27.2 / 27.1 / 38.5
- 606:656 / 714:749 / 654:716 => -2.11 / 28.6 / 35.1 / 38.5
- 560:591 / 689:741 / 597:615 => 2.48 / 31.2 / 28.3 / 38.7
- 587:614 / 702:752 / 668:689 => 0.25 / 29.7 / 34.7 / 38.4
